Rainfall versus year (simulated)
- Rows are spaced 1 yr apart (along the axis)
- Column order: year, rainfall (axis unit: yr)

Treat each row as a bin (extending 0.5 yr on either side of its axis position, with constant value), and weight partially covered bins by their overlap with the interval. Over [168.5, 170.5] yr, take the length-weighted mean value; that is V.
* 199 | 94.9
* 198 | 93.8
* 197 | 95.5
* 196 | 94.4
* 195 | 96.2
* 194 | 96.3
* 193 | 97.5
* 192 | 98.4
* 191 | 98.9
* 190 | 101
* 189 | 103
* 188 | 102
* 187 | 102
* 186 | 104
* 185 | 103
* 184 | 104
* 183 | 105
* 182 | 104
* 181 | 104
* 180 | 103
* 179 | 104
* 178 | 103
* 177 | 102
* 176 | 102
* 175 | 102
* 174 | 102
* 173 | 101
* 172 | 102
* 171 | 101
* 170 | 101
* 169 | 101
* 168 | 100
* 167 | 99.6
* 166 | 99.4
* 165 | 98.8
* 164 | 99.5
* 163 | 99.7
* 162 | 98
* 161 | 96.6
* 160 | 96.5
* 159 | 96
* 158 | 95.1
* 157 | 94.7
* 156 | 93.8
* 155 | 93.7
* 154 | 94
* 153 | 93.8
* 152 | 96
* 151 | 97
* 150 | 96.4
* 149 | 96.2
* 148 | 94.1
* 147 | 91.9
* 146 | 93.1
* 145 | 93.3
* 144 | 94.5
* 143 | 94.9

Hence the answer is 101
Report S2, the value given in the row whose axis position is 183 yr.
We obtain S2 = 105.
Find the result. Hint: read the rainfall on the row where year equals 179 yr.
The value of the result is 104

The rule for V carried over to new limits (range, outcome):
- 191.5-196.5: 96.6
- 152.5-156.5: 93.8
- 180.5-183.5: 104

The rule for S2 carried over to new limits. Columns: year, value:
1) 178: 103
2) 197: 95.5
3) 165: 98.8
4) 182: 104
